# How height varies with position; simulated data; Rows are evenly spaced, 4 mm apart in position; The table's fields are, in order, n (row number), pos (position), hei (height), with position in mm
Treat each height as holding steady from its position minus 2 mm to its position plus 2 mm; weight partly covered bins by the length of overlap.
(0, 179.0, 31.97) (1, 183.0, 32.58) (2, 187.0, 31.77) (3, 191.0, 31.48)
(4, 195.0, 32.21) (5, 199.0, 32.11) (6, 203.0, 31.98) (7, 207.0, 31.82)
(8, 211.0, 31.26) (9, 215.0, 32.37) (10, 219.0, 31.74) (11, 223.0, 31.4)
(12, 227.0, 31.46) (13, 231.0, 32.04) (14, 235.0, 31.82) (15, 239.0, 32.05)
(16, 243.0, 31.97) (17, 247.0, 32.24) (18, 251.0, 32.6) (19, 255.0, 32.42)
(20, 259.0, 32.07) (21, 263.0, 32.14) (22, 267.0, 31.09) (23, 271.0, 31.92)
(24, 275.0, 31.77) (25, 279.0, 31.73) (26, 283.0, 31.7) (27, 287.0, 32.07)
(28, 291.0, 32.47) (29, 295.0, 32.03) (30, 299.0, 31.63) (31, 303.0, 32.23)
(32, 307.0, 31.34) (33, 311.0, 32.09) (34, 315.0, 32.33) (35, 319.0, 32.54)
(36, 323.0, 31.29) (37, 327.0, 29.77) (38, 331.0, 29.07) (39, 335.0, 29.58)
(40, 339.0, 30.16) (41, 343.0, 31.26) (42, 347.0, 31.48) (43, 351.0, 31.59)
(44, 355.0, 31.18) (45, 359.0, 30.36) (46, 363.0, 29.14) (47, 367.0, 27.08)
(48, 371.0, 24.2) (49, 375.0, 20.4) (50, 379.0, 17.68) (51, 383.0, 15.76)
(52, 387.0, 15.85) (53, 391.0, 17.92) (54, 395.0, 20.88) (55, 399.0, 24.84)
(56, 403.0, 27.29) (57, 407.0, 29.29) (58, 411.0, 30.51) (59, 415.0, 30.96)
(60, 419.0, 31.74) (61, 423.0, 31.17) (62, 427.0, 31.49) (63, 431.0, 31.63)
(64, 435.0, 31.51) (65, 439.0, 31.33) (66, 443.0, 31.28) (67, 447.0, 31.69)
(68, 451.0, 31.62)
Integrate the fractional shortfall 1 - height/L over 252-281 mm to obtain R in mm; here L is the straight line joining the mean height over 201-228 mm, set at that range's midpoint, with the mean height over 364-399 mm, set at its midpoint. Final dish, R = -3.8 mm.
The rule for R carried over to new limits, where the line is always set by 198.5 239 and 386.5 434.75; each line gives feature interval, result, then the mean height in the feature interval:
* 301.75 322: -1.61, 32.1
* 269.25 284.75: -0.66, 31.8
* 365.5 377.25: 1.96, 23.6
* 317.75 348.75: -1.46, 30.6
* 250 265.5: -0.66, 32.2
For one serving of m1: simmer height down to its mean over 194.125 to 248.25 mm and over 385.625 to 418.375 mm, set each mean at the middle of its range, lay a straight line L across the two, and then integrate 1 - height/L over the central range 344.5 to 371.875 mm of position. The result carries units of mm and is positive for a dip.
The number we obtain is -2.8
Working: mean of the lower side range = 31.9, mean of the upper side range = 25.2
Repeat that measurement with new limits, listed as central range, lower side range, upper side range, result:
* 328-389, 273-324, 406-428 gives 9.84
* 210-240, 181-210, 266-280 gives 0.07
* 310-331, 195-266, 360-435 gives -2.03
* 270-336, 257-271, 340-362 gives -0.15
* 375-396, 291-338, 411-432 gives 9.11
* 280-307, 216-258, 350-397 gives -3.39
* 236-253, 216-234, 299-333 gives -0.30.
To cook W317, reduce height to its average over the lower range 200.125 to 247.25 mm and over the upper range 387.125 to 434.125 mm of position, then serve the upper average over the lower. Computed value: 0.9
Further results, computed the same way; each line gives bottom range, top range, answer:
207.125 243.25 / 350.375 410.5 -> 0.76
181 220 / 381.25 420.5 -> 0.77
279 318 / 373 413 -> 0.69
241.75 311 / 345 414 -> 0.79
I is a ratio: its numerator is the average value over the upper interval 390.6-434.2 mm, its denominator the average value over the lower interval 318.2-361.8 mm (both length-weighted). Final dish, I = 0.93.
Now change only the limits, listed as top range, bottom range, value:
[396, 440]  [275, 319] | 0.94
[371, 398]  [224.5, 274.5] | 0.59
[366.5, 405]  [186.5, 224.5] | 0.66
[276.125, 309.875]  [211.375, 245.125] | 1.00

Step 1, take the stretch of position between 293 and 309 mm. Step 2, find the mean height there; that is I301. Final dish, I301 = 31.8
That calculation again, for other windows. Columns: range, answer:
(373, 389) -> 17.4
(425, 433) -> 31.6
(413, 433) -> 31.4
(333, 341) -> 29.9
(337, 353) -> 31.1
